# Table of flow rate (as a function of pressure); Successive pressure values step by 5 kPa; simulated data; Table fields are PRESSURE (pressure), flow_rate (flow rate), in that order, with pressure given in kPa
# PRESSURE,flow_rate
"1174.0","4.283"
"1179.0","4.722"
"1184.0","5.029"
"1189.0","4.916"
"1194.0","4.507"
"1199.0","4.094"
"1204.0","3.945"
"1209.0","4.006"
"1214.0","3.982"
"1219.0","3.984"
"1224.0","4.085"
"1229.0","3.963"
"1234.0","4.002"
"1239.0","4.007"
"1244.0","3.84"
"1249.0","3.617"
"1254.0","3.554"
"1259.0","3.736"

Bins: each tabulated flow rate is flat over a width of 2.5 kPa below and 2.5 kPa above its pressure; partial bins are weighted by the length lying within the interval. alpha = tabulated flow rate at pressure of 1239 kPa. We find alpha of 4.007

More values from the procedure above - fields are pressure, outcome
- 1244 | 3.84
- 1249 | 3.617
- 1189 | 4.916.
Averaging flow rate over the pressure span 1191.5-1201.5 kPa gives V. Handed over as 4.3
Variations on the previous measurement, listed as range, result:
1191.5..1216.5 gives 4.11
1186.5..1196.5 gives 4.71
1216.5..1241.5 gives 4.01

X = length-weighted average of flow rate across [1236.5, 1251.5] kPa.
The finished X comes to 3.82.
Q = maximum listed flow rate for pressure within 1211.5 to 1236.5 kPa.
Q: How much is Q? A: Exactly 4.085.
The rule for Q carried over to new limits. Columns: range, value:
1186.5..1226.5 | 4.916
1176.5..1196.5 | 5.029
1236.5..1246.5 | 4.007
